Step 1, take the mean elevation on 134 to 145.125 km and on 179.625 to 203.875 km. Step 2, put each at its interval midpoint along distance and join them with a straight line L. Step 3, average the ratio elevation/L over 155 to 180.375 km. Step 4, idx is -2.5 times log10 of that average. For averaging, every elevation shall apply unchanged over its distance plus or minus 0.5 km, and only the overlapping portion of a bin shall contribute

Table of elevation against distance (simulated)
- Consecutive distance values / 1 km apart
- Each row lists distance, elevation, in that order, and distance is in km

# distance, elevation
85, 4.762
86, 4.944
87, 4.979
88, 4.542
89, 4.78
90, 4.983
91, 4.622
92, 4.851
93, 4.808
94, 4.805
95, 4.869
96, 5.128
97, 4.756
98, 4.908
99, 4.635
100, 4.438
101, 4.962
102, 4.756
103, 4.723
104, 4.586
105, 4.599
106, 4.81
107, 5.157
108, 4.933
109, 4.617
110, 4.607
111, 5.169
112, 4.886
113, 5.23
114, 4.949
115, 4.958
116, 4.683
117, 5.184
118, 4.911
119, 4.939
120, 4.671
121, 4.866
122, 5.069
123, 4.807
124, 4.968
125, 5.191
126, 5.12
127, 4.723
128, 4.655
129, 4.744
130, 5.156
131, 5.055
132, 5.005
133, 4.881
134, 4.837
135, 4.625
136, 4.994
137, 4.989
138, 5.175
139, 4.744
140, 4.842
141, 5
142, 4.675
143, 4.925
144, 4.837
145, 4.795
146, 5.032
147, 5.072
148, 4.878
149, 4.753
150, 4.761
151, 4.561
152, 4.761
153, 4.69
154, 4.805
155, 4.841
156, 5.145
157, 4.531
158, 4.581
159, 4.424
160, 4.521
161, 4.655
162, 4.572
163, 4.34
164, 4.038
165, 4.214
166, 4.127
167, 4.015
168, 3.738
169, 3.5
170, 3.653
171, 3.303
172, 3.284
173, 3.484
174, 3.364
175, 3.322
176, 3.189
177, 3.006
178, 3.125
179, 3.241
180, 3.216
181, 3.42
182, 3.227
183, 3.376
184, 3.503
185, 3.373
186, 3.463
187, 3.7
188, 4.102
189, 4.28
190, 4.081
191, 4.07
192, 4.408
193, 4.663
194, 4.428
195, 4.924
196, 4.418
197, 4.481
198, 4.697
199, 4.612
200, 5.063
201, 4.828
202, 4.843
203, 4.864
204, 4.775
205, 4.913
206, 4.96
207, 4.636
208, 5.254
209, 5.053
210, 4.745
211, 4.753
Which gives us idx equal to 0.163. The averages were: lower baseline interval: 4.87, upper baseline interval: 4.18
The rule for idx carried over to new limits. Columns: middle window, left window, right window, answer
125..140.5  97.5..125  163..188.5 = -0.12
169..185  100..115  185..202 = 0.32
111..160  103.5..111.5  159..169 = -0.08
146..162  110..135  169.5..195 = -0.12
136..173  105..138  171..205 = -0.01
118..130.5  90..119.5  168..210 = -0.06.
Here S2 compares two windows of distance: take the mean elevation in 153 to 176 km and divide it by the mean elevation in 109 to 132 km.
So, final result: 0.83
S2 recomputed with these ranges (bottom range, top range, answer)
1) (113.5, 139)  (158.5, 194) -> 0.77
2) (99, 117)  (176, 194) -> 0.76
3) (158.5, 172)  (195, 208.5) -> 1.18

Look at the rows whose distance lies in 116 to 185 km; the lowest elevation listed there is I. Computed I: 3.006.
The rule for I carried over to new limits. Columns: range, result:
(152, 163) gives 4.34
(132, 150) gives 4.625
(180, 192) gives 3.216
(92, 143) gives 4.438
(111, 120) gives 4.671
